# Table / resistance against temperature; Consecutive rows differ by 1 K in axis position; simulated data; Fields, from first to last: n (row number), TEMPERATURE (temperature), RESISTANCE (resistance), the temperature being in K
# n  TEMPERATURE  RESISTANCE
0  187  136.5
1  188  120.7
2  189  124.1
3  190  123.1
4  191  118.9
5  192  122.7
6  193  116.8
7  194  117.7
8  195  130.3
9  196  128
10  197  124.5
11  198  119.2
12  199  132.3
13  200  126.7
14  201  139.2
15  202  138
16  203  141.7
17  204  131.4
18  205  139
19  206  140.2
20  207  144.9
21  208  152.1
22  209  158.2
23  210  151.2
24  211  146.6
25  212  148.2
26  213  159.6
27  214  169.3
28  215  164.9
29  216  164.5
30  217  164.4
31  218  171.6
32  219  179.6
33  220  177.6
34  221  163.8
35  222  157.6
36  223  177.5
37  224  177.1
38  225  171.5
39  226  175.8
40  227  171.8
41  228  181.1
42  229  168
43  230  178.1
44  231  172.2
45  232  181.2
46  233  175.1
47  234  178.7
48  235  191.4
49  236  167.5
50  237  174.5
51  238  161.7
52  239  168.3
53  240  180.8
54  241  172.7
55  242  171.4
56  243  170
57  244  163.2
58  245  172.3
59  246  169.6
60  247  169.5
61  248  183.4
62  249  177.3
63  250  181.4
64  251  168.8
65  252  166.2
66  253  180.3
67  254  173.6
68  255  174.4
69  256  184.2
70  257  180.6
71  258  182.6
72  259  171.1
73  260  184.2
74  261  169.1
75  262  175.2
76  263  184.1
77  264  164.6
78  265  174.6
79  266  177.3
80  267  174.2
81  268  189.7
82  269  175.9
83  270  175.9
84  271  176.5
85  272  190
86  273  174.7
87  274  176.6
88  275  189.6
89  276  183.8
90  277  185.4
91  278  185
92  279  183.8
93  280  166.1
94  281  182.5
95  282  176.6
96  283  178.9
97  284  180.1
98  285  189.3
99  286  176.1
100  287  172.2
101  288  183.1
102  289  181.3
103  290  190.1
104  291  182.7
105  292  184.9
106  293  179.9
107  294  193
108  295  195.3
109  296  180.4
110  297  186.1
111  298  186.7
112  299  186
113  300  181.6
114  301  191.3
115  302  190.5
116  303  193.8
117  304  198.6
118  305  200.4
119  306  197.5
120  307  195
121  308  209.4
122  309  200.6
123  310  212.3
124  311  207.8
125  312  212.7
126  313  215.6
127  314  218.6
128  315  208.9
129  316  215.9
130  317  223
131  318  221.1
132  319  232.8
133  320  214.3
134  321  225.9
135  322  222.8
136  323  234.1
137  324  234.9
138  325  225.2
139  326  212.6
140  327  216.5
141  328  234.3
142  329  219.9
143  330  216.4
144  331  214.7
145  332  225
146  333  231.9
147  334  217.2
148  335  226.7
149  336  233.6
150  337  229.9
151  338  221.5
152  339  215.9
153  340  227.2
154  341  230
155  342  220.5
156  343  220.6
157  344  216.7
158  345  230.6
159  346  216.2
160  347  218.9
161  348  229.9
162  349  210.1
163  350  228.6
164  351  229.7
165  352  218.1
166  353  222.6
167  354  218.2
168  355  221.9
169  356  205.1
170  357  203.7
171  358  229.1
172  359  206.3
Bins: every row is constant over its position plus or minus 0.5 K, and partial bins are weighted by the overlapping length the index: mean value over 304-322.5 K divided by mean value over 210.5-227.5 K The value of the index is 1.3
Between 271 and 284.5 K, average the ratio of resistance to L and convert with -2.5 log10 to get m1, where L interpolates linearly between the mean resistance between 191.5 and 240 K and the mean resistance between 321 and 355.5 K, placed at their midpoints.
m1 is 0.05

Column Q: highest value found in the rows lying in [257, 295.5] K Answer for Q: 195.3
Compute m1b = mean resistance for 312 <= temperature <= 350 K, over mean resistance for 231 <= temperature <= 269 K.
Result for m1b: 1.27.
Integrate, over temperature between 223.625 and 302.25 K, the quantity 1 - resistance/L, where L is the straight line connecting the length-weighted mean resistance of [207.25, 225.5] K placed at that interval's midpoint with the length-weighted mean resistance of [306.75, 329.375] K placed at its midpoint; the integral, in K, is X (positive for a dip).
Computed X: 4.1 K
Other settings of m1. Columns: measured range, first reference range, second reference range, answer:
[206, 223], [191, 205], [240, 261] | -0.13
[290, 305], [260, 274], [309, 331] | 0.07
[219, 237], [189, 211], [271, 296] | -0.17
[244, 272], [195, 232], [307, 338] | 0.03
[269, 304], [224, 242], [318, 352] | 0.10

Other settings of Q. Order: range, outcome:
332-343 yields 233.6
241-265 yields 184.2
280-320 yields 232.8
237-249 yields 183.4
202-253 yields 191.4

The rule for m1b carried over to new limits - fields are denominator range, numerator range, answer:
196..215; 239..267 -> 1.23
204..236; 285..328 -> 1.22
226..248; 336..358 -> 1.27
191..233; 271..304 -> 1.20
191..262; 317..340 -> 1.38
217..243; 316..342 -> 1.29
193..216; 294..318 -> 1.42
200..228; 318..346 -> 1.42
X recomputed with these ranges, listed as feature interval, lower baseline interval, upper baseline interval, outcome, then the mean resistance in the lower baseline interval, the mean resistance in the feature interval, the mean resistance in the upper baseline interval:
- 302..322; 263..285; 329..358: -0.8 K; 179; 211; 222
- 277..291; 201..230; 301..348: 1.1 K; 160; 181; 217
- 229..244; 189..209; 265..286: -1.8 K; 131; 174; 180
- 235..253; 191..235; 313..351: 0.0 K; 154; 172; 223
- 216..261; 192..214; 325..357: -4.2 K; 138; 174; 222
